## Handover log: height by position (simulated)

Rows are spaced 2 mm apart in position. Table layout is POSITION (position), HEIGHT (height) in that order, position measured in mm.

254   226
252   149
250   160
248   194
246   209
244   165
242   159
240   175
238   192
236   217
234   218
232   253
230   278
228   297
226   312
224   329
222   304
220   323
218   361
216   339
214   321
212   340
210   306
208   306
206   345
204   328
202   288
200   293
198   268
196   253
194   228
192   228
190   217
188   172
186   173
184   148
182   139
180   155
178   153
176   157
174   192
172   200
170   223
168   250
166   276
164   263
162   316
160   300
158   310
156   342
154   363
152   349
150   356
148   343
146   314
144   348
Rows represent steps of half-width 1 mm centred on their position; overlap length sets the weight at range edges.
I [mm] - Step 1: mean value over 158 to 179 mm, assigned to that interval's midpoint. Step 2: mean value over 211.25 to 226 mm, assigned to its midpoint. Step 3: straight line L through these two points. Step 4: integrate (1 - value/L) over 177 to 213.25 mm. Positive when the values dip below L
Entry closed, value 6.1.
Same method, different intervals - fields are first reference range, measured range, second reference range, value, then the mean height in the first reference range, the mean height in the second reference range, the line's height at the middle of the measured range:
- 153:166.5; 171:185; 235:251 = 5.9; 311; 184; 283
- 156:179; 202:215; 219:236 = -2.4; 244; 285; 272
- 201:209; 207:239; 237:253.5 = -4.9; 317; 177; 254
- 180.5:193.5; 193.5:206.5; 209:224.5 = -2.1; 180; 328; 245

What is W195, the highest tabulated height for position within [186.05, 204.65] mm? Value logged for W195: 328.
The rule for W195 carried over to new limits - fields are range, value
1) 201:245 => 361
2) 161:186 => 316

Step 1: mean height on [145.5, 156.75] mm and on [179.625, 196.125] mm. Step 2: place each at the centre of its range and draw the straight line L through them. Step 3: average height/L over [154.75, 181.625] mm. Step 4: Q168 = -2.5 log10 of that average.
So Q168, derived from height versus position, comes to 0.16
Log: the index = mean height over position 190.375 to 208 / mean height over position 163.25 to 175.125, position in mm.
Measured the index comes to 1.20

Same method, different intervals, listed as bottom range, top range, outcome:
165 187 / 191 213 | 1.54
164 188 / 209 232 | 1.66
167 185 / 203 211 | 1.79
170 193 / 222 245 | 1.34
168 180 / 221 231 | 1.62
